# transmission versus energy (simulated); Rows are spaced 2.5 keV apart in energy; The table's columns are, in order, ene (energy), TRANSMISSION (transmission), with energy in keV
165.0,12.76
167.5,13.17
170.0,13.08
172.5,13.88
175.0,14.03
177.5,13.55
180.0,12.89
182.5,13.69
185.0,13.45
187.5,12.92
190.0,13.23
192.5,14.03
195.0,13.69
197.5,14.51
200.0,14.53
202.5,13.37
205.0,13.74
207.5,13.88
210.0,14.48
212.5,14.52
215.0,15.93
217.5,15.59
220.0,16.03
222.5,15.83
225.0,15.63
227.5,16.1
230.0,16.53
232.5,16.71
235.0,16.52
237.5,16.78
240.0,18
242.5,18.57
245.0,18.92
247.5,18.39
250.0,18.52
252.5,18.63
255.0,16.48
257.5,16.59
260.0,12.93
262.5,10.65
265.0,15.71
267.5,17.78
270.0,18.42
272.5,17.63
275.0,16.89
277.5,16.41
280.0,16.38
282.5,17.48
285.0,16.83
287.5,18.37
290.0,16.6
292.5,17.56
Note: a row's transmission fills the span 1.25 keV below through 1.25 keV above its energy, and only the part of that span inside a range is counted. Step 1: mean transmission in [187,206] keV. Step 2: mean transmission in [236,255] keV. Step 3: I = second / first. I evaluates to 1.31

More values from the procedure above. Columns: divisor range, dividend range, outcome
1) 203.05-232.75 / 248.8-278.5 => 1.07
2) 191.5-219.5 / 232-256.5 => 1.23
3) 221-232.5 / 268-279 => 1.08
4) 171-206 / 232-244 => 1.27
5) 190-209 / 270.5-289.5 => 1.23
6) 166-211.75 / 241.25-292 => 1.24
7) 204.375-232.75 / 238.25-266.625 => 1.08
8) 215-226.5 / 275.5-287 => 1.07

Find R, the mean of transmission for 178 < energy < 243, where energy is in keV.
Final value 15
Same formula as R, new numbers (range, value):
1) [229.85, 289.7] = 16.9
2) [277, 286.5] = 16.8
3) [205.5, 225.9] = 15.2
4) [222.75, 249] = 17.2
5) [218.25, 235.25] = 16.2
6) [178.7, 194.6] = 13.4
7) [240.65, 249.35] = 18.6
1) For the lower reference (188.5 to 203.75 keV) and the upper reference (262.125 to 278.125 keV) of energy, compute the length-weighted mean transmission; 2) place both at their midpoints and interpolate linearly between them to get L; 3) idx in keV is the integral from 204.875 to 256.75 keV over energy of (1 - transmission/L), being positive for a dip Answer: -4.8 keV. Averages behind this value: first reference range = 13.9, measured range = 16.5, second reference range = 16.5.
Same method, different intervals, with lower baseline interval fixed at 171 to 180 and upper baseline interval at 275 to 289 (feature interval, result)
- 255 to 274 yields 0.9 keV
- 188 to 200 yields 0.3 keV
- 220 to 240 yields -1.3 keV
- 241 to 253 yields -2.0 keV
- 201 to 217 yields 0.4 keV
